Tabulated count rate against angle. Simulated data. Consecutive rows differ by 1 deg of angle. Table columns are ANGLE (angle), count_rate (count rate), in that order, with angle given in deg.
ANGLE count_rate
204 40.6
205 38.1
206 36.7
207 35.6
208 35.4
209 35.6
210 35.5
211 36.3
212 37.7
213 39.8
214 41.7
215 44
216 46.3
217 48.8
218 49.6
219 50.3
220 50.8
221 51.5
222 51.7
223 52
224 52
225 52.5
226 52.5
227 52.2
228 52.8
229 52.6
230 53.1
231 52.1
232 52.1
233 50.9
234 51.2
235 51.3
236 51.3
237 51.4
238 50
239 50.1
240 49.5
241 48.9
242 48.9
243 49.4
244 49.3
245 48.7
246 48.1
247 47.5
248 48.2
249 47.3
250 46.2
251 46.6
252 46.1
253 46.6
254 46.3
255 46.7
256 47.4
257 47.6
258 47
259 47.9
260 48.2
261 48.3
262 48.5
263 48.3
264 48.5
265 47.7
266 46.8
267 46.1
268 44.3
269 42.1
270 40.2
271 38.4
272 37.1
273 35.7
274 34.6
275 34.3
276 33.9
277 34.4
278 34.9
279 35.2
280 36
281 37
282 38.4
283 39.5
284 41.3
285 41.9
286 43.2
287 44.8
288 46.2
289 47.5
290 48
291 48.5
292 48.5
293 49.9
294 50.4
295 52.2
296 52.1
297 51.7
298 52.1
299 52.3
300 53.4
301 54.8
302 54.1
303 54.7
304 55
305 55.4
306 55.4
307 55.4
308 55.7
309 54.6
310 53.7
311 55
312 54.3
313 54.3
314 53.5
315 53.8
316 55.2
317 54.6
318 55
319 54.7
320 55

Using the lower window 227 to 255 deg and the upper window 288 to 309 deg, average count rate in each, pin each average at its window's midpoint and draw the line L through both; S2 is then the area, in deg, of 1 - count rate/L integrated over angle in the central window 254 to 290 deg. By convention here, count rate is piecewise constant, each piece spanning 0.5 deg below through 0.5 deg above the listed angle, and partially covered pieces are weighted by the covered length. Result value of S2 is 6.0 deg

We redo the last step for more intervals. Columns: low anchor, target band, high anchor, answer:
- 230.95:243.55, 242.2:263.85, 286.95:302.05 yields 1.2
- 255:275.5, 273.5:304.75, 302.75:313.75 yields 3.1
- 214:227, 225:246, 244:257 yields -1.0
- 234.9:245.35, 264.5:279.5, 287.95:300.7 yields 3.3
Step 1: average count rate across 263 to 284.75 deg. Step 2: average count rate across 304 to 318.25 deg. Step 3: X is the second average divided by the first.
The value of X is 1.38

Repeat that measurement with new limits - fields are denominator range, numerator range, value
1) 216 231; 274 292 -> 0.78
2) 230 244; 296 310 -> 1.07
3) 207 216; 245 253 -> 1.22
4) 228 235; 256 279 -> 0.82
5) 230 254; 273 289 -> 0.78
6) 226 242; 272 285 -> 0.71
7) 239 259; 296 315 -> 1.13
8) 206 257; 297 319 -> 1.14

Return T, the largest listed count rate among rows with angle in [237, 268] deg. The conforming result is 51.4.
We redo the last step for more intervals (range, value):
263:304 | 55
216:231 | 53.1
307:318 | 55.7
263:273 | 48.5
